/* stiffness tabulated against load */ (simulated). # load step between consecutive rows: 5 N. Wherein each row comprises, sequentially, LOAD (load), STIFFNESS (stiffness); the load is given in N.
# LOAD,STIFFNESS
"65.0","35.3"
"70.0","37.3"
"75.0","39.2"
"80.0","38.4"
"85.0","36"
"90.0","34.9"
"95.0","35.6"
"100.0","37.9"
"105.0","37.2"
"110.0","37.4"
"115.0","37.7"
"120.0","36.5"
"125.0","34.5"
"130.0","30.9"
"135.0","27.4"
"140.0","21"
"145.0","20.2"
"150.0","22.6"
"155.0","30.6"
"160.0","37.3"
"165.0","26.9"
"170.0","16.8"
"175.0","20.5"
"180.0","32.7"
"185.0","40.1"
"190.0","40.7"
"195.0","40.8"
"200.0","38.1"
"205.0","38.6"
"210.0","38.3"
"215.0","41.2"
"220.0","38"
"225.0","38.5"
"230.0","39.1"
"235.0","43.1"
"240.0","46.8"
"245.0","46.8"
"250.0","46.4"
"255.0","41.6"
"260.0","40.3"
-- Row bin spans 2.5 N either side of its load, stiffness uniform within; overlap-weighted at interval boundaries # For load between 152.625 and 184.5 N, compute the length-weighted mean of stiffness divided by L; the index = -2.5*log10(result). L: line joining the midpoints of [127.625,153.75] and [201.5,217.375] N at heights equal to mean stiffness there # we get 0.08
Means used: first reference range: 24.7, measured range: 28.2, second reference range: 39.3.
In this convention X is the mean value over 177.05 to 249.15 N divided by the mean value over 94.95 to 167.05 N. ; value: 1.3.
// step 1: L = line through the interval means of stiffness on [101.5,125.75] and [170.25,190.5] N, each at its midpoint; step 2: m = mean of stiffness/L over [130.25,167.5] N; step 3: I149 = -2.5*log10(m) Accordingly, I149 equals 0.245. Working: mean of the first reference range 36.9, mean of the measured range 26.8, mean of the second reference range 30.9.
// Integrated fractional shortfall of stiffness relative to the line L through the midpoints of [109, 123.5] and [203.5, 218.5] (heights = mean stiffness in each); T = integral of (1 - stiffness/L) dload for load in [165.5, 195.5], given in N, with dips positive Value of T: 5.9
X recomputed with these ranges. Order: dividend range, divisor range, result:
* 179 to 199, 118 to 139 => 1.24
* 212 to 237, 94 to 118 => 1.07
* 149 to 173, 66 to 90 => 0.72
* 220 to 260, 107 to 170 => 1.43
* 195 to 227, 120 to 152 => 1.44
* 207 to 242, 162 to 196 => 1.31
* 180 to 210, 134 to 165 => 1.47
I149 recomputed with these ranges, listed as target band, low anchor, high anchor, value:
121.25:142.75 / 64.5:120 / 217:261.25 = 0.31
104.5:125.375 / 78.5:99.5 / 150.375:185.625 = -0.10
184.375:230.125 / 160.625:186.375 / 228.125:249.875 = -0.10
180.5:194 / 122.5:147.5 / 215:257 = -0.13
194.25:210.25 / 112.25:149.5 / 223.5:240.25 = -0.03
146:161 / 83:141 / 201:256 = 0.28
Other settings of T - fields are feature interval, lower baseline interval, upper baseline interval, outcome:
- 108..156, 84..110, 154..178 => 2.7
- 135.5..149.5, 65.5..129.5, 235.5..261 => 6.2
